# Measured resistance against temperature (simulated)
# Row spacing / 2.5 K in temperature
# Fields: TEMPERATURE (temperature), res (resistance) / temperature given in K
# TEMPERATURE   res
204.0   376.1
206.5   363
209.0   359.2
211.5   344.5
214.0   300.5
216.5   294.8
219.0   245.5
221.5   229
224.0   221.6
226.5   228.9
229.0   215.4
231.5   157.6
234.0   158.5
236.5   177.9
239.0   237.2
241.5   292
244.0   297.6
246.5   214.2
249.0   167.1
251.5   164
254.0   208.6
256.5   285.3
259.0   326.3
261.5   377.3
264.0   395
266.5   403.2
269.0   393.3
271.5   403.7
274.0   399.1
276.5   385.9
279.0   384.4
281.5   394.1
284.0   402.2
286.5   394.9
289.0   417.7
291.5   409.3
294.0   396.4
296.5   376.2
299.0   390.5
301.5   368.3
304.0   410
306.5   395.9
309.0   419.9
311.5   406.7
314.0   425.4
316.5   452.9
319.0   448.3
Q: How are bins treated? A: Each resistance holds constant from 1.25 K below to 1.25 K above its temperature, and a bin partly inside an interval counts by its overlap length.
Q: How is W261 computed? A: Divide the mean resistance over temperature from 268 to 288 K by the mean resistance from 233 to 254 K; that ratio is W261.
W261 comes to 1.8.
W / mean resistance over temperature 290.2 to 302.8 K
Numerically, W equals 388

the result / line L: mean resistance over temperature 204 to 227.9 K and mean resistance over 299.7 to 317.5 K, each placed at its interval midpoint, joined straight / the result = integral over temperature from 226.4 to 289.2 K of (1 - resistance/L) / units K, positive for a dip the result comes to 8.5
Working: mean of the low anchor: 292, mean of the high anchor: 410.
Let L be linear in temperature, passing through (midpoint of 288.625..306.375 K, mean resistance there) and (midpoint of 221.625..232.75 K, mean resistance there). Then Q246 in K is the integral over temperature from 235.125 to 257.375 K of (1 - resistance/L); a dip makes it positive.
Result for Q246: 2.74 K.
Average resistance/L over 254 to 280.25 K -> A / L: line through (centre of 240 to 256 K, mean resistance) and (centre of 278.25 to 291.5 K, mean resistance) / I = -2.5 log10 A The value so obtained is -0.16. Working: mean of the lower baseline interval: 227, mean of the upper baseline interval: 400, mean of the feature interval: 367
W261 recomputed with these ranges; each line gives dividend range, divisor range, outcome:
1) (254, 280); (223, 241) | 1.81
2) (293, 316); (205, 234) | 1.51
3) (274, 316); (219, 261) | 1.76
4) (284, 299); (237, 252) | 1.74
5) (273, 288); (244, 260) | 1.70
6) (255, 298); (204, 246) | 1.47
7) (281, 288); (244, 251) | 1.92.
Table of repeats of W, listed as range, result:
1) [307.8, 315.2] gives 417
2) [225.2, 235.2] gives 190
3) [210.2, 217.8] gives 313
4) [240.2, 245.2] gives 294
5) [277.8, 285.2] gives 394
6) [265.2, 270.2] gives 398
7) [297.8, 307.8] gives 391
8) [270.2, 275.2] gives 401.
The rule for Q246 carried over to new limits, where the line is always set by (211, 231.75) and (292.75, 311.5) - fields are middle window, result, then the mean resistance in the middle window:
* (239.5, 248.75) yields 1.1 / 255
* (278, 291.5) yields -1.3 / 400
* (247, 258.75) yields 3.5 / 217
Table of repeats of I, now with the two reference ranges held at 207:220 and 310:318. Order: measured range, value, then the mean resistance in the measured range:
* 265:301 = -0.01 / 396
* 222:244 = 0.48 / 217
